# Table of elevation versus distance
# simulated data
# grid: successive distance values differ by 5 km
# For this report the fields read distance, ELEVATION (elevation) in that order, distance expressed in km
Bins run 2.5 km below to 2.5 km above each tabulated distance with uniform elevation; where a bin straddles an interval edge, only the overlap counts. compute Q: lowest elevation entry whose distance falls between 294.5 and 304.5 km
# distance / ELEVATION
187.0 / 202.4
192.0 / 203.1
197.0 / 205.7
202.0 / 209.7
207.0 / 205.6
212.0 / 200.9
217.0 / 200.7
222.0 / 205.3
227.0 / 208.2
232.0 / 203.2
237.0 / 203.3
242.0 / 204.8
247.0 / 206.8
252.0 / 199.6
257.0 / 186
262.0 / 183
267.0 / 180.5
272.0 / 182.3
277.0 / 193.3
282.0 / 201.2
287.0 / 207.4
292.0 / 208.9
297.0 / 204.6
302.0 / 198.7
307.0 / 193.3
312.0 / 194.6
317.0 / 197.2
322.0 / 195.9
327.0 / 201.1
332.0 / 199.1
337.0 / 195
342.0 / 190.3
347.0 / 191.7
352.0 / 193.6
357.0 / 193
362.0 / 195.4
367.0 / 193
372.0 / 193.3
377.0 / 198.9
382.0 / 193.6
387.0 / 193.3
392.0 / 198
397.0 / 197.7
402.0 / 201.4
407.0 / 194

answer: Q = 198.7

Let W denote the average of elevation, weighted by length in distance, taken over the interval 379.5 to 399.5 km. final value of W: 196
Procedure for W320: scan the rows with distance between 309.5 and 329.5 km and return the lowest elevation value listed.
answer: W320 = 194.6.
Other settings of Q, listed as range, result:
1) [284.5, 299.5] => 204.6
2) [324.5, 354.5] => 190.3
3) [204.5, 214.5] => 200.9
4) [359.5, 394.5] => 193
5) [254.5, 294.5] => 180.5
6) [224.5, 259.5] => 186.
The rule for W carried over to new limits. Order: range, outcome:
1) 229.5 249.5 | 205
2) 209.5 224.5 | 202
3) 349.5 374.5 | 194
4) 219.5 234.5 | 206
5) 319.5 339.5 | 198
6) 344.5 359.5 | 193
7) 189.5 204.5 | 206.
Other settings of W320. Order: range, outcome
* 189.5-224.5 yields 200.7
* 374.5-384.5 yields 193.6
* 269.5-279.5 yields 182.3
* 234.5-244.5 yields 203.3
